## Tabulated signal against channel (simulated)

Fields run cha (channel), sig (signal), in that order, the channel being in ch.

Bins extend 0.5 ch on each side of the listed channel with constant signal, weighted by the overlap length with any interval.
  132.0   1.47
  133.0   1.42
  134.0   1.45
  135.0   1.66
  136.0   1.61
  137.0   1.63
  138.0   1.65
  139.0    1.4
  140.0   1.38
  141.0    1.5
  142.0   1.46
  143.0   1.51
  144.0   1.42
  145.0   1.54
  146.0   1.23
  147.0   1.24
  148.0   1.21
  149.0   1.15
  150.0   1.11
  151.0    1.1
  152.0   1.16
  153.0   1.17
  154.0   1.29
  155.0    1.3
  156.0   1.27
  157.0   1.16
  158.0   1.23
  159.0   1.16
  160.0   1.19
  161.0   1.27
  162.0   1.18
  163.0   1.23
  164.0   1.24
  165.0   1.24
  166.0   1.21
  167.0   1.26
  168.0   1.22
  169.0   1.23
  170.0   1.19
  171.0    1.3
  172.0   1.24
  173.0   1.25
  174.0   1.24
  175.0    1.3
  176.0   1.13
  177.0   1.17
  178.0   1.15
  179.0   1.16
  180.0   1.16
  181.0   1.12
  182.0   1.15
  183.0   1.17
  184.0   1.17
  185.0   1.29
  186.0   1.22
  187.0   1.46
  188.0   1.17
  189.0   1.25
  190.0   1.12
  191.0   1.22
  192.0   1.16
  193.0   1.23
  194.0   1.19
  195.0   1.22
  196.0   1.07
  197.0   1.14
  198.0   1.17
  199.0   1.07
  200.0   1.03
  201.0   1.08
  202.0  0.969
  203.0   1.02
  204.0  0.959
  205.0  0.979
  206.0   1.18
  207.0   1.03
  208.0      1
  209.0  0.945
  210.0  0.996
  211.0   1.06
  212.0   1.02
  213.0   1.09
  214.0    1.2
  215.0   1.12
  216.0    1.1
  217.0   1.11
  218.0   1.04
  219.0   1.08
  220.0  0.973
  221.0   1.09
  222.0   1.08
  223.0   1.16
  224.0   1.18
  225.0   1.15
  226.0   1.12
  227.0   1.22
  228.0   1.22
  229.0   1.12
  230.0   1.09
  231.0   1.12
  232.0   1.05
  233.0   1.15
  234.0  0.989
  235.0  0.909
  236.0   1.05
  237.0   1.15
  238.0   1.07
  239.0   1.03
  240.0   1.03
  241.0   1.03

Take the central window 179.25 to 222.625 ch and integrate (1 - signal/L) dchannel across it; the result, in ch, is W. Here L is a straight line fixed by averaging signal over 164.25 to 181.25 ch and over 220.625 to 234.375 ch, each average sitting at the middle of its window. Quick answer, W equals 2.0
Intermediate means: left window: 1.21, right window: 1.13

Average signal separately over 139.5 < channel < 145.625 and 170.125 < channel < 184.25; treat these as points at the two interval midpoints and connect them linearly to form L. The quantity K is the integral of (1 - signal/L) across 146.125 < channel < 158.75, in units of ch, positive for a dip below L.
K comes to 1.7 ch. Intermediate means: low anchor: 1.46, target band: 1.2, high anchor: 1.19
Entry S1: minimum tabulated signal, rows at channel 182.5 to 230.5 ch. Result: 0.945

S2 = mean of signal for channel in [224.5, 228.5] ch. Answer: 1.18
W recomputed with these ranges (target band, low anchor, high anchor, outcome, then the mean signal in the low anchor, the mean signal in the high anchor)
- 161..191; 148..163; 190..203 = -1.41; 1.2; 1.12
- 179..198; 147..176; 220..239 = -0.37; 1.22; 1.1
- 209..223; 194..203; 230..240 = 0.06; 1.09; 1.06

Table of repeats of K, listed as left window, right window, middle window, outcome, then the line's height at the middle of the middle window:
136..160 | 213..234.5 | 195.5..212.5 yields 1.81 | 1.17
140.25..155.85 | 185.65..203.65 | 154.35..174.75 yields 0.19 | 1.24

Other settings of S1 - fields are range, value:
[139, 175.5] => 1.1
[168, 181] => 1.12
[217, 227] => 0.973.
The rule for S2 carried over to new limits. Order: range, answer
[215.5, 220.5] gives 1.06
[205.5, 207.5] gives 1.1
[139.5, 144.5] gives 1.45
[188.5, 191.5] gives 1.2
